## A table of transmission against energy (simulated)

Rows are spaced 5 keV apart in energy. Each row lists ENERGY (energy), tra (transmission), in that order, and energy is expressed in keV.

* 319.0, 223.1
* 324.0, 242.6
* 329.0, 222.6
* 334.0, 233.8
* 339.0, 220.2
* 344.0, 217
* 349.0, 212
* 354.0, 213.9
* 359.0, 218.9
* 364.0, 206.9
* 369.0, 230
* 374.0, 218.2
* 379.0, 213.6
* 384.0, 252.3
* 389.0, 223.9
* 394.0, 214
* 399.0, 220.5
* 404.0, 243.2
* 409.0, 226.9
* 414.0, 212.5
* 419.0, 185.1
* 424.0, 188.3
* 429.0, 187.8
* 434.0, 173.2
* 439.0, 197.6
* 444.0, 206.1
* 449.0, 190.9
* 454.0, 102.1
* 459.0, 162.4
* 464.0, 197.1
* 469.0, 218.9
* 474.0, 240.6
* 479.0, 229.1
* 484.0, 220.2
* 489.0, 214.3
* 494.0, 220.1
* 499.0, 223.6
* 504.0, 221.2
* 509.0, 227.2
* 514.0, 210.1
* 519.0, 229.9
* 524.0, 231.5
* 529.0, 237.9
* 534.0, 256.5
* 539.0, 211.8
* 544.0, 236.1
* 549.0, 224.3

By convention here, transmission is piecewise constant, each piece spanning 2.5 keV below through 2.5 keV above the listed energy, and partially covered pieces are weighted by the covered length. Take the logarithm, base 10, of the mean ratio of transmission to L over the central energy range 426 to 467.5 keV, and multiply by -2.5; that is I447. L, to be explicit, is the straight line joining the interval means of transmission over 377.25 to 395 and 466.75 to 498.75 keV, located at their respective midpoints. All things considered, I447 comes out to 0.254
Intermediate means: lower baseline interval 227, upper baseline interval 224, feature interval 178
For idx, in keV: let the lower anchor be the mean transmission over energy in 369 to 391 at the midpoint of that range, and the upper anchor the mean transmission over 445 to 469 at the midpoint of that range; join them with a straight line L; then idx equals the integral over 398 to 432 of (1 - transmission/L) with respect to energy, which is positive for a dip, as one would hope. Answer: -1.0 keV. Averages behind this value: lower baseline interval 227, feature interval 208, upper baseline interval 172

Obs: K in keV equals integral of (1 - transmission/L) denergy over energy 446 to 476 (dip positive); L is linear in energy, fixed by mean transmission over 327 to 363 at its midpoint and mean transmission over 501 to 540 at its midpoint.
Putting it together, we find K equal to 5.44 keV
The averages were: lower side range 219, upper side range 229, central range 185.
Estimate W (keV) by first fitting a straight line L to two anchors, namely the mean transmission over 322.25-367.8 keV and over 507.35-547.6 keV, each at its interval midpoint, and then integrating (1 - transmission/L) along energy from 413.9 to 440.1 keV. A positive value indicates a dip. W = 4.26 keV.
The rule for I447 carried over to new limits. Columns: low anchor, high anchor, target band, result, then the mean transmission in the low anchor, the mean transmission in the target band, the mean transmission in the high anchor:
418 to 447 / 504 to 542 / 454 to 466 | 0.234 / 190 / 163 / 229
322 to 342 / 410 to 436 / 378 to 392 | -0.117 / 229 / 231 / 192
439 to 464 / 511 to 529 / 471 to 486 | -0.190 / 172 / 230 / 226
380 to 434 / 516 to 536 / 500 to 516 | 0.066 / 213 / 220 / 238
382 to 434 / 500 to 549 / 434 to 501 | 0.107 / 213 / 201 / 229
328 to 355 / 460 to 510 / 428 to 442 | 0.176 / 220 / 187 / 219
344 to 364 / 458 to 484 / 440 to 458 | 0.256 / 214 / 169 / 213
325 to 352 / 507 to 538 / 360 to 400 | 0.009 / 222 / 222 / 231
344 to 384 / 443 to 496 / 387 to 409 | -0.065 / 219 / 226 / 200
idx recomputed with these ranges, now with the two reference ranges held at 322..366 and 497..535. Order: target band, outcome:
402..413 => -0.4 keV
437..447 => 1.1 keV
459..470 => 1.5 keV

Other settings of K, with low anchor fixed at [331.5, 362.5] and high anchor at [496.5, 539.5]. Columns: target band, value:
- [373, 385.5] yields -0.37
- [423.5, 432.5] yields 1.49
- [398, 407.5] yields -0.47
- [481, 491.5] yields 0.41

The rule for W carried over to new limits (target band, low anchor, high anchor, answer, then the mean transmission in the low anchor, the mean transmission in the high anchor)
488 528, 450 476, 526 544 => -1.4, 184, 235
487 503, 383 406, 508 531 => 0.6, 229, 227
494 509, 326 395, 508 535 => 0.5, 222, 231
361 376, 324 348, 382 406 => 0.6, 225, 230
